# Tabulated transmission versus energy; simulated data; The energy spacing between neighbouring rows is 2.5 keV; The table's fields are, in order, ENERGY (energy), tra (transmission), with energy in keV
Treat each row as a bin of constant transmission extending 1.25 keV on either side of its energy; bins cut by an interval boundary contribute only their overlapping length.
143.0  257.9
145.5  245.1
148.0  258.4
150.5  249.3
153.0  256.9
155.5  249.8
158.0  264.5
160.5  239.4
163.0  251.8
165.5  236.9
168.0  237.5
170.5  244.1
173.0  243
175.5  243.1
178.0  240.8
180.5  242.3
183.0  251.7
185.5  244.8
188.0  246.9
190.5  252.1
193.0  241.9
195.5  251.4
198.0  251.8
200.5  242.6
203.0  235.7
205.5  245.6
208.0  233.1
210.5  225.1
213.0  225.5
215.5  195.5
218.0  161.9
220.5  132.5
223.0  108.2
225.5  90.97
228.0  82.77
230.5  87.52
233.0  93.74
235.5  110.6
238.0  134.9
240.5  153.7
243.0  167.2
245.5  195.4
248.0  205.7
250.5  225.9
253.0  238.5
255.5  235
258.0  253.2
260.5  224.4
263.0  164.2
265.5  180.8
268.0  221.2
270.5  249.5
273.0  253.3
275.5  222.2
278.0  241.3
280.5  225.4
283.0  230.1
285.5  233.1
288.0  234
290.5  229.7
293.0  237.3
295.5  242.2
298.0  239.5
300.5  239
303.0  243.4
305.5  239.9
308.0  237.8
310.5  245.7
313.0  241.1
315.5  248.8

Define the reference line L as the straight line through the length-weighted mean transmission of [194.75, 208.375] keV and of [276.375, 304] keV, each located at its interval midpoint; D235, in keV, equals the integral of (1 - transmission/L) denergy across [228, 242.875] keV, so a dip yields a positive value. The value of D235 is 7.6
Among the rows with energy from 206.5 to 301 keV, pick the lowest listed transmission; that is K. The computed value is 82.77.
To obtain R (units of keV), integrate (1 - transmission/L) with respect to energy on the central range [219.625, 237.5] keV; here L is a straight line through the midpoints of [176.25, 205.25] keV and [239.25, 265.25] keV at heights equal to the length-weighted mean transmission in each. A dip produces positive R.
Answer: 9.65 keV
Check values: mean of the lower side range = 246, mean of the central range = 102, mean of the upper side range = 205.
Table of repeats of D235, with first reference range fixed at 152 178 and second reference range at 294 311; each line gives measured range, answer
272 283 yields 0.33 keV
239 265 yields 4.06 keV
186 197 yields -0.12 keV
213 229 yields 7.03 keV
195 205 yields 0.00 keV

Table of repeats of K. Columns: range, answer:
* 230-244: 87.52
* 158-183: 236.9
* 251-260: 235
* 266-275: 221.2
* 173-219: 161.9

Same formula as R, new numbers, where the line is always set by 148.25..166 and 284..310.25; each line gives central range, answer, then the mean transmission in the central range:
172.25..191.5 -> 0.2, 246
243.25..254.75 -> 1.4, 213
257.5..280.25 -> 1.7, 222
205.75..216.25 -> 1.0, 223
